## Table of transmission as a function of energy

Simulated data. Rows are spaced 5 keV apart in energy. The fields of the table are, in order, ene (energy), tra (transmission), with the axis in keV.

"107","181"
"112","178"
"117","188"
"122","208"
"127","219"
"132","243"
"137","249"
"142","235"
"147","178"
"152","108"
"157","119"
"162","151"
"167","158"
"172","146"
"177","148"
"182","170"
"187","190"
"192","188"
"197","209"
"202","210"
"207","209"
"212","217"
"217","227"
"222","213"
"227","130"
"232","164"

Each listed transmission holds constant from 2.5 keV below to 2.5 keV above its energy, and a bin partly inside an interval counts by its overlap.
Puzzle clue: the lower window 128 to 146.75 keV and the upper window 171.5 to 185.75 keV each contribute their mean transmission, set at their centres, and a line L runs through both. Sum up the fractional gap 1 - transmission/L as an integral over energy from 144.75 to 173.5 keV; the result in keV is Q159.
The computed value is 7.4 keV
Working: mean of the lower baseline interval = 233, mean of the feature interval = 143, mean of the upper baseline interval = 159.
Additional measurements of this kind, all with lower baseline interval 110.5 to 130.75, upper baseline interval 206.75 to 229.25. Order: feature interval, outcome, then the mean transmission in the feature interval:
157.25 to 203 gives 6.76 keV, 171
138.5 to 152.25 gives 0.78 keV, 190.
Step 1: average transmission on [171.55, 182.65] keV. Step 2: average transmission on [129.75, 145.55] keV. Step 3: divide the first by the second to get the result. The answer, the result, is 0.65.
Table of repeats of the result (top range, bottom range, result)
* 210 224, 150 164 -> 1.74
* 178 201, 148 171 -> 1.37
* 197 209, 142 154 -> 1.28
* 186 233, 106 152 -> 0.96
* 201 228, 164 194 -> 1.23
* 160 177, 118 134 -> 0.69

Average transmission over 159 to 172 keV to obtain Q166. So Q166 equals 152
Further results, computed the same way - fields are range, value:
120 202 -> 183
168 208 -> 182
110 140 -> 215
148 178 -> 140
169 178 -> 147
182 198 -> 190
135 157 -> 183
